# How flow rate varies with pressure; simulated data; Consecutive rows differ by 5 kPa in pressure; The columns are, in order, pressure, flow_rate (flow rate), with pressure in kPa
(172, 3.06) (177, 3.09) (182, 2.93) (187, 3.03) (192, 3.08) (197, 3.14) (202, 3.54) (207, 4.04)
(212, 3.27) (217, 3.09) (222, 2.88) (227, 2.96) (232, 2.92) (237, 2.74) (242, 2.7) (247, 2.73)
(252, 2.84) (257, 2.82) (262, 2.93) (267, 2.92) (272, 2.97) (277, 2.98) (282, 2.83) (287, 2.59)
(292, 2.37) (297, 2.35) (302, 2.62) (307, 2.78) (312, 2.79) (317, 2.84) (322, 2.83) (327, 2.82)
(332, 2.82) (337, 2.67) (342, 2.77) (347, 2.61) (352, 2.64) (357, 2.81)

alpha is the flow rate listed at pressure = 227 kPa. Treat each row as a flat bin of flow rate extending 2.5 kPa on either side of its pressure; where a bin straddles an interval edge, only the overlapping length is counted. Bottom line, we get 2.96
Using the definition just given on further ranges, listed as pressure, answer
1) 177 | 3.09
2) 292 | 2.37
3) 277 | 2.98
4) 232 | 2.92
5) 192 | 3.08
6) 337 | 2.67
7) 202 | 3.54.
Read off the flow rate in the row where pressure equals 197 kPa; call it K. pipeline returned 3.14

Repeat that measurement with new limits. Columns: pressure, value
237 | 2.74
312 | 2.79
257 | 2.82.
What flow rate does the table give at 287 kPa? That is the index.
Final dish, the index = 2.59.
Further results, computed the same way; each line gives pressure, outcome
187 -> 3.03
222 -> 2.88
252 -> 2.84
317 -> 2.84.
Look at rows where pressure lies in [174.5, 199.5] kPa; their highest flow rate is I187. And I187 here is 3.14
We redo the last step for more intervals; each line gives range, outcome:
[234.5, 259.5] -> 2.84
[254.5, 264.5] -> 2.93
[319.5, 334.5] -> 2.83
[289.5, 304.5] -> 2.62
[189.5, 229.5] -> 4.04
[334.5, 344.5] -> 2.77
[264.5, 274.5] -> 2.97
